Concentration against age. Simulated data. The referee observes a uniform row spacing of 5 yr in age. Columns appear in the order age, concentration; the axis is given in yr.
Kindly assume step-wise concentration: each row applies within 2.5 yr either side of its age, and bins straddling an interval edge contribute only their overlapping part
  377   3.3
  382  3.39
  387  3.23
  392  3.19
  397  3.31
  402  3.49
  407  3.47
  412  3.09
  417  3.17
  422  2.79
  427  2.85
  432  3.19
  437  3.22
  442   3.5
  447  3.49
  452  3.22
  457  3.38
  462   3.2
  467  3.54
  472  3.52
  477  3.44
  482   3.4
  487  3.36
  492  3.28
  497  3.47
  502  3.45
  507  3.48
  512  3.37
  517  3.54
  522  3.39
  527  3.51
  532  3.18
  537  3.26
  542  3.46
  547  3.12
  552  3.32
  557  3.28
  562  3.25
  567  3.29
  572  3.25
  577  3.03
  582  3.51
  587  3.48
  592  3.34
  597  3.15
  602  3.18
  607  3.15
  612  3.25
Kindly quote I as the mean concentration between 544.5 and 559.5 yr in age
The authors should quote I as 3.24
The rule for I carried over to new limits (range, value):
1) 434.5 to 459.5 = 3.36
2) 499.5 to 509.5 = 3.46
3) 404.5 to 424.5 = 3.13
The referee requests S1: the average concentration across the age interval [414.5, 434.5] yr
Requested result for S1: 3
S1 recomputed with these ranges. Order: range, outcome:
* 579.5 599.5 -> 3.37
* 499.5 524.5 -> 3.45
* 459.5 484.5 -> 3.42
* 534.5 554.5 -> 3.29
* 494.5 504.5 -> 3.46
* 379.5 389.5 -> 3.31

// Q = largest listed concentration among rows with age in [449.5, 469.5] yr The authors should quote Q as 3.54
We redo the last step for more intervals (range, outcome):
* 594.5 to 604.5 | 3.18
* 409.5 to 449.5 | 3.5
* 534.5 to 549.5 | 3.46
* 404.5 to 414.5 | 3.47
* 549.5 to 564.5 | 3.32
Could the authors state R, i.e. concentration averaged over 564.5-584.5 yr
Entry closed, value 3.27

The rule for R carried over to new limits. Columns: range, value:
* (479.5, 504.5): 3.39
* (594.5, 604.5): 3.17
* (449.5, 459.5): 3.3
